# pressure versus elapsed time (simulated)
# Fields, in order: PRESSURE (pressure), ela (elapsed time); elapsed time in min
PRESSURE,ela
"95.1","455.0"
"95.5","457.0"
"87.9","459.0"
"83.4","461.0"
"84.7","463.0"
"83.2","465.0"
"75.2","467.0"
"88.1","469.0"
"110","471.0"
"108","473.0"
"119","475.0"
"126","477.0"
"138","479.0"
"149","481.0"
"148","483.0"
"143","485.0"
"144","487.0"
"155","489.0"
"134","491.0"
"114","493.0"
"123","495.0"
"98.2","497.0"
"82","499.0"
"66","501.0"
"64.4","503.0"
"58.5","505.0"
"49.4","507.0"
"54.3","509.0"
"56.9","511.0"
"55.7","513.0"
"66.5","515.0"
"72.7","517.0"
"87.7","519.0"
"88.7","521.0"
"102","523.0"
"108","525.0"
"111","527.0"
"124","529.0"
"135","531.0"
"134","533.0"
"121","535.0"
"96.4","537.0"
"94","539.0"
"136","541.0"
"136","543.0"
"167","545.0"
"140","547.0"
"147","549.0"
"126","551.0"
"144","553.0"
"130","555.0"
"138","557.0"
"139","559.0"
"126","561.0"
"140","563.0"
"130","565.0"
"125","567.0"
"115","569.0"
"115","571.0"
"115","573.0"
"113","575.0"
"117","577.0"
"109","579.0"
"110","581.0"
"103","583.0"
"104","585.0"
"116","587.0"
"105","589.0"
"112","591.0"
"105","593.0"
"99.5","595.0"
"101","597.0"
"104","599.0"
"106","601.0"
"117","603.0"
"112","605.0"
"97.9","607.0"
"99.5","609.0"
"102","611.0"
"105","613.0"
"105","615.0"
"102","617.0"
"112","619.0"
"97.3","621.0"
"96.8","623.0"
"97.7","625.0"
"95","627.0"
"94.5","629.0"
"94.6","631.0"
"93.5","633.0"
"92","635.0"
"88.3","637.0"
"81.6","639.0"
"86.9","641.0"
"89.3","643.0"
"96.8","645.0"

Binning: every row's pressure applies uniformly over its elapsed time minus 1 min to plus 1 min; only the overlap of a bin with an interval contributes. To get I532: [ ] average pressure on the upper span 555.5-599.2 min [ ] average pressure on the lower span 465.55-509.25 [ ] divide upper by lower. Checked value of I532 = 1.08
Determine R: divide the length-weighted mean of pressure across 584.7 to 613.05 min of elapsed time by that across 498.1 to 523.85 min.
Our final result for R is 1.53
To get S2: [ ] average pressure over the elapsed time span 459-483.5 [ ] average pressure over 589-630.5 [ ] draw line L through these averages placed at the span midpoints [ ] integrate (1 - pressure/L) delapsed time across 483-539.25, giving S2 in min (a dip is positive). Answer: 4.0 min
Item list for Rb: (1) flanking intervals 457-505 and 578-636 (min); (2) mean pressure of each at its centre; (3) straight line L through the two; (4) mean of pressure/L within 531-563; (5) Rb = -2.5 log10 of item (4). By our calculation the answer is -0.243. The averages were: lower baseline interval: 108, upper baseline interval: 103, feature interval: 132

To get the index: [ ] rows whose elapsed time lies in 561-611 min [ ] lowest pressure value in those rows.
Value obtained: 97.9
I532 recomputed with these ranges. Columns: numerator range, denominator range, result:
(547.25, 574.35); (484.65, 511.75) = 1.37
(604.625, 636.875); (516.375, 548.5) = 0.85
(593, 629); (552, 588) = 0.84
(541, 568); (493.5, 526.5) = 1.76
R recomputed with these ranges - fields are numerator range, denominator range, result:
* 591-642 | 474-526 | 1.00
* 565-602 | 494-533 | 1.29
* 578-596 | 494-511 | 1.46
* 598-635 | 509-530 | 1.18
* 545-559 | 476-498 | 1.04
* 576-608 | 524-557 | 0.84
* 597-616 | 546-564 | 0.77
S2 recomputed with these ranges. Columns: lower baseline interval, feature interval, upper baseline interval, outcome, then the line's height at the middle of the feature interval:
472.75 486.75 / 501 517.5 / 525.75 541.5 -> 8.7 min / 126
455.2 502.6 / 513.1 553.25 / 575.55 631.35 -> -2.7 min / 108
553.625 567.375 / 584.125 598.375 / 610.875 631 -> 1.3 min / 117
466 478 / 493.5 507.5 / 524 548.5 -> 4.2 min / 114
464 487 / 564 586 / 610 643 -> -2.2 min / 104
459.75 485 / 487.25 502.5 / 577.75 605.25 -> -0.1 min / 110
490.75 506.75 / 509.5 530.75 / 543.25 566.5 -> 4.0 min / 108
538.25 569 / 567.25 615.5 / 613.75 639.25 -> 2.7 min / 115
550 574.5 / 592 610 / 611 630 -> 0.8 min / 110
